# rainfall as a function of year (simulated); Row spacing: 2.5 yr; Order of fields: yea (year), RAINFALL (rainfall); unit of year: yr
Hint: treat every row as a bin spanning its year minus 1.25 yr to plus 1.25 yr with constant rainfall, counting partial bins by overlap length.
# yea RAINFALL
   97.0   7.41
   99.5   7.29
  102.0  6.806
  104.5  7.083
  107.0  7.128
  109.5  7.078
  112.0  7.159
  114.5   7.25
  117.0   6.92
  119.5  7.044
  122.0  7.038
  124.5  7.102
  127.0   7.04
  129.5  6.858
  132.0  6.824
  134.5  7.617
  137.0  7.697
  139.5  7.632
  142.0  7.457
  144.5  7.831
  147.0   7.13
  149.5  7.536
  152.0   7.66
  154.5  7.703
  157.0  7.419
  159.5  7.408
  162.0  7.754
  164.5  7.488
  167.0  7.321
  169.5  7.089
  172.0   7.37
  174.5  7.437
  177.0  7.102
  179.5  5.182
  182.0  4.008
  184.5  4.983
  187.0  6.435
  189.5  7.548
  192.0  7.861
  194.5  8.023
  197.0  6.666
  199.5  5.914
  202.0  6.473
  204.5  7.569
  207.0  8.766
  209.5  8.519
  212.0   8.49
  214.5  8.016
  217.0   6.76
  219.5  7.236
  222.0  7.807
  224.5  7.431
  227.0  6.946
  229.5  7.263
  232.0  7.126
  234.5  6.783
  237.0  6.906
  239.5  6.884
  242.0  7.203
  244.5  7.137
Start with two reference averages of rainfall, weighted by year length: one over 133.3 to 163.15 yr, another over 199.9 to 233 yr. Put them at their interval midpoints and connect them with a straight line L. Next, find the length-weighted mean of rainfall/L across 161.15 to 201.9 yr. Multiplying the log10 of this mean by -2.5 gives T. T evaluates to 0.12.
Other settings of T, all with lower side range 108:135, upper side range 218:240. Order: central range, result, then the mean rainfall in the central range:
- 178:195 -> 0.15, 6.23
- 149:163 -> -0.07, 7.58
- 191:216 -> -0.07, 7.62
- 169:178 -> -0.02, 7.27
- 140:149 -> -0.06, 7.49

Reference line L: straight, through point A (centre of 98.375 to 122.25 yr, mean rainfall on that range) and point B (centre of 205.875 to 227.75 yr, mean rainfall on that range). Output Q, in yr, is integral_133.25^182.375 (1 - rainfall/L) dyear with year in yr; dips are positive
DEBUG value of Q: 0.9 yr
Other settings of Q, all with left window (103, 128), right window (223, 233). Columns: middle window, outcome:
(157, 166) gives -0.5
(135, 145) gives -0.7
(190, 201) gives 0.1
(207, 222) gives -1.4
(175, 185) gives 2.3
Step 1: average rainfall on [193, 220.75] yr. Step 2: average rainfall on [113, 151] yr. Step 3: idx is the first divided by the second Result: 1.0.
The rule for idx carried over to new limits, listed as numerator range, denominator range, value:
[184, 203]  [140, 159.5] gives 0.90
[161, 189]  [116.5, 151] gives 0.90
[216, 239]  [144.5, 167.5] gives 0.95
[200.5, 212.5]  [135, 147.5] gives 1.04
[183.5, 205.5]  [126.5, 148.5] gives 0.93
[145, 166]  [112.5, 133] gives 1.07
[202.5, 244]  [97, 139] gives 1.04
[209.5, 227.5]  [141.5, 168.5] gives 1.01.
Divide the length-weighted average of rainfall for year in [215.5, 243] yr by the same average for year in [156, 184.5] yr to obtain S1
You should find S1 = 1.05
